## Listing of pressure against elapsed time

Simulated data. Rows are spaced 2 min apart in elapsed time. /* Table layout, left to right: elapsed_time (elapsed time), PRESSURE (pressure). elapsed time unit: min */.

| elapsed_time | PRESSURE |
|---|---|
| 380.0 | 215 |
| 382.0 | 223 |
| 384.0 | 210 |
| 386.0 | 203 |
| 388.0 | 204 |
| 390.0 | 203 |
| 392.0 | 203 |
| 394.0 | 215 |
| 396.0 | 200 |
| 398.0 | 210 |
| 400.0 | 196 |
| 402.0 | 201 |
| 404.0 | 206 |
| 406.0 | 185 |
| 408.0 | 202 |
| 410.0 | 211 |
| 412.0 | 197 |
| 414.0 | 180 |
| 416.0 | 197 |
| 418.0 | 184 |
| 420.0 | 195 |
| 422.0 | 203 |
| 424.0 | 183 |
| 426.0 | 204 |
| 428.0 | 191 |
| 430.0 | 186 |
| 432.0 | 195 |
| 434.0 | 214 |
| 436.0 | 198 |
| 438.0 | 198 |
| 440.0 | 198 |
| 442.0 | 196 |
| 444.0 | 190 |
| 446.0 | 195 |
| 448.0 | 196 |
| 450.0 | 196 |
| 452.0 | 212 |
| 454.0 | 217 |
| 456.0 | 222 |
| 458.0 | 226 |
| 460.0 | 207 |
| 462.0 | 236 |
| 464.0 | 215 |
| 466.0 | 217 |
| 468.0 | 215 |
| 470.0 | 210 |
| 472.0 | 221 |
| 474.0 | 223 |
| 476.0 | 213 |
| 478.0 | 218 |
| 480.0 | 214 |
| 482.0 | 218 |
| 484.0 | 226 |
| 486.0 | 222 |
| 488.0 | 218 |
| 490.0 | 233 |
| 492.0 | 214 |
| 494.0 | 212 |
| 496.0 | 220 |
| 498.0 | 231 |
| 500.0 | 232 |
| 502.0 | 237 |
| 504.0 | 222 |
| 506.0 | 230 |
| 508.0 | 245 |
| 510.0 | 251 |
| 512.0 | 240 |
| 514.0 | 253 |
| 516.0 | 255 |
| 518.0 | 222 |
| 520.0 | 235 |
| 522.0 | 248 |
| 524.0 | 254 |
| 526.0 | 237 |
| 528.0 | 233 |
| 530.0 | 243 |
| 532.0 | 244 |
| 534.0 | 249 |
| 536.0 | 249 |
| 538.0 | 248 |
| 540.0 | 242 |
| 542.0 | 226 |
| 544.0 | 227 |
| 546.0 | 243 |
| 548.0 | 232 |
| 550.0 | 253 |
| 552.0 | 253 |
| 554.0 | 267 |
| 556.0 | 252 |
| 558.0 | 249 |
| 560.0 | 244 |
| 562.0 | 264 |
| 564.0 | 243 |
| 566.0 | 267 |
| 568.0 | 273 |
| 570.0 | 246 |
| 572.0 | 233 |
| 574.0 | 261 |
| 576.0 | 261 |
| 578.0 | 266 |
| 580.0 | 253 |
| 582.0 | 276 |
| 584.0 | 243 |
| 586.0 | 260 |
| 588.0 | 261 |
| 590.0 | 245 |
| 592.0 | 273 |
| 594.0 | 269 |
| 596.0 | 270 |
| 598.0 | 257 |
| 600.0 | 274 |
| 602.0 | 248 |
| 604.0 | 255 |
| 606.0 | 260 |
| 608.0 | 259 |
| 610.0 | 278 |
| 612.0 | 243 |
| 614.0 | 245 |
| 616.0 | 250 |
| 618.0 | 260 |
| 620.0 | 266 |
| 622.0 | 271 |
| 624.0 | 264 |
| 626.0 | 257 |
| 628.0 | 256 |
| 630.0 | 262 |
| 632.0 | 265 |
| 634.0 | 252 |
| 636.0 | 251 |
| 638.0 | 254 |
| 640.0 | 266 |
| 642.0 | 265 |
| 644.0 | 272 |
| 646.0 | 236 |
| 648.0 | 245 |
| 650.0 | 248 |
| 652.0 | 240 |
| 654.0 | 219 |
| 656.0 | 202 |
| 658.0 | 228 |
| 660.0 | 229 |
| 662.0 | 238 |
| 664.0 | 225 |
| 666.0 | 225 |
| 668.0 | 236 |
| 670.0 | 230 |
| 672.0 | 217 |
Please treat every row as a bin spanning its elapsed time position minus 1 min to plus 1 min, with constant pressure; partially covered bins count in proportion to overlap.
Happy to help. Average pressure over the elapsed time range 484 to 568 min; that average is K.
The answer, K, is 240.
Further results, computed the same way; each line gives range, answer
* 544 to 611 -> 257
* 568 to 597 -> 259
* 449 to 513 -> 222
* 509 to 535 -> 243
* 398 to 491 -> 206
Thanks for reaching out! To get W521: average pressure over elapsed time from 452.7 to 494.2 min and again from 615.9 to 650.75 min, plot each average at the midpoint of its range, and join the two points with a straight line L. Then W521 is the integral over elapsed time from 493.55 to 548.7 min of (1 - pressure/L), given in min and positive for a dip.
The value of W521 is -1.80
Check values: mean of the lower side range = 219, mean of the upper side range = 258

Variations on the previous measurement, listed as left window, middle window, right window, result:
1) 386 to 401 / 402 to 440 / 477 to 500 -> 2.3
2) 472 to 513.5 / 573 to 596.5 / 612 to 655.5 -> -1.7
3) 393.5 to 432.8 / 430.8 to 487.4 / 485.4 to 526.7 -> 1.1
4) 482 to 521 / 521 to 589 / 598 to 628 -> -1.5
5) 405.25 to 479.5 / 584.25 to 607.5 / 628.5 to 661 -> -2.4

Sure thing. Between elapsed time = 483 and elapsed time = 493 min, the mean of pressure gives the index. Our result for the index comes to 223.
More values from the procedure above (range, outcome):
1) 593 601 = 268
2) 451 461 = 217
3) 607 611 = 268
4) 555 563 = 252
